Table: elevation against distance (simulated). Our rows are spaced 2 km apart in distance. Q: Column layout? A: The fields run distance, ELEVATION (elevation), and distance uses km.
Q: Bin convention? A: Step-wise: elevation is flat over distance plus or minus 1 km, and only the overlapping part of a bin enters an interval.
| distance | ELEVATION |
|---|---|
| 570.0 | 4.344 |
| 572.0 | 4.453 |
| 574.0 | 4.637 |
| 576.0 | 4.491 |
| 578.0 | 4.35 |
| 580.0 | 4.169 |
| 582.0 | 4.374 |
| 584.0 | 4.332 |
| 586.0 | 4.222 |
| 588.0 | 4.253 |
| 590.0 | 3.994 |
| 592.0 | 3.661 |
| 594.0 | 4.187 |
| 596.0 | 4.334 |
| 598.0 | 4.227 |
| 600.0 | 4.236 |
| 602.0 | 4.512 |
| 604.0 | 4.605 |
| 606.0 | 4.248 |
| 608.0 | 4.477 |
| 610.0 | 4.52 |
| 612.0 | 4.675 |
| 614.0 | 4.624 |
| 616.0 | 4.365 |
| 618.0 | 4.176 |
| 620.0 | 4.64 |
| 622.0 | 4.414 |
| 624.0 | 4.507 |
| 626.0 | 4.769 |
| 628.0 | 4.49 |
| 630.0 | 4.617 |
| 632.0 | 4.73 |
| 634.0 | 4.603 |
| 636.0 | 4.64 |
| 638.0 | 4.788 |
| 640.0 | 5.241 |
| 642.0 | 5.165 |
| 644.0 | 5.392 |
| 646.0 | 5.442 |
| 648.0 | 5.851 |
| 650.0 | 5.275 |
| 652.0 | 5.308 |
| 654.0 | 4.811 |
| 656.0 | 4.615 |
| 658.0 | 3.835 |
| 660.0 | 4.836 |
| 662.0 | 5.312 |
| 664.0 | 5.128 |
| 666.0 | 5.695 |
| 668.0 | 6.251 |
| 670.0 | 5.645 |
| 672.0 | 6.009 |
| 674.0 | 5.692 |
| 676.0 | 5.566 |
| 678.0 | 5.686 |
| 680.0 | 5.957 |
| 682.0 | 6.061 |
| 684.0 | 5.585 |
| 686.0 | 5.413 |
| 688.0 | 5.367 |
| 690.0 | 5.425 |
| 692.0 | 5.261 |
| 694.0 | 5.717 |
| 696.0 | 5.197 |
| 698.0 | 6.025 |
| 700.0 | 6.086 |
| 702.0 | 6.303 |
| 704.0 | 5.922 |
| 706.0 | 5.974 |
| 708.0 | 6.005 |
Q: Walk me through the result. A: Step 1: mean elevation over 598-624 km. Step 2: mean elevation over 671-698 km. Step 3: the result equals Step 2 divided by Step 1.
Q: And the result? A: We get 1.26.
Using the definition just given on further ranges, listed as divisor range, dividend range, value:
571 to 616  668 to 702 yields 1.31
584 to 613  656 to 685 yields 1.28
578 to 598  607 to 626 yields 1.08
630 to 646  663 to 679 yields 1.15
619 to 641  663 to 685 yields 1.23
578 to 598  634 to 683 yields 1.27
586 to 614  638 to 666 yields 1.18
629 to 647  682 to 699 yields 1.12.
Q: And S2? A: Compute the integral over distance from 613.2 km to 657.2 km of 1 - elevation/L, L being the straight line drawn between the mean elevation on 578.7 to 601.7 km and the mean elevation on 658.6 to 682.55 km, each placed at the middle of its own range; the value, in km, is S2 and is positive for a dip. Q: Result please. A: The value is 1.38 km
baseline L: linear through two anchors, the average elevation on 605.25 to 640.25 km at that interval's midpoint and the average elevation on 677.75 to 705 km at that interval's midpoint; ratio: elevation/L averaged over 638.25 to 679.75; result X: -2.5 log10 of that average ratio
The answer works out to -0.03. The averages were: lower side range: 4.57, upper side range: 5.72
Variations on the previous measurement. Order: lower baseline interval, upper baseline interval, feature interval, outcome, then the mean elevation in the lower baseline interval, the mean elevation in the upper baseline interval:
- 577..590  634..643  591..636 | 0.043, 4.26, 4.92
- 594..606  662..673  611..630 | 0.056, 4.36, 5.71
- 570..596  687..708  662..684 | -0.061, 4.27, 5.74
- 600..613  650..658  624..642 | -0.017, 4.49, 4.82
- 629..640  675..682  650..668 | 0.060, 4.73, 5.78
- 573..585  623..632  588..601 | 0.087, 4.39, 4.61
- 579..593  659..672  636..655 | -0.010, 4.14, 5.52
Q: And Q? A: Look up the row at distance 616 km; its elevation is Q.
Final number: 4.365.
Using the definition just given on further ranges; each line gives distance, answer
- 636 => 4.64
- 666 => 5.695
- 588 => 4.253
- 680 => 5.957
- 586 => 4.222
